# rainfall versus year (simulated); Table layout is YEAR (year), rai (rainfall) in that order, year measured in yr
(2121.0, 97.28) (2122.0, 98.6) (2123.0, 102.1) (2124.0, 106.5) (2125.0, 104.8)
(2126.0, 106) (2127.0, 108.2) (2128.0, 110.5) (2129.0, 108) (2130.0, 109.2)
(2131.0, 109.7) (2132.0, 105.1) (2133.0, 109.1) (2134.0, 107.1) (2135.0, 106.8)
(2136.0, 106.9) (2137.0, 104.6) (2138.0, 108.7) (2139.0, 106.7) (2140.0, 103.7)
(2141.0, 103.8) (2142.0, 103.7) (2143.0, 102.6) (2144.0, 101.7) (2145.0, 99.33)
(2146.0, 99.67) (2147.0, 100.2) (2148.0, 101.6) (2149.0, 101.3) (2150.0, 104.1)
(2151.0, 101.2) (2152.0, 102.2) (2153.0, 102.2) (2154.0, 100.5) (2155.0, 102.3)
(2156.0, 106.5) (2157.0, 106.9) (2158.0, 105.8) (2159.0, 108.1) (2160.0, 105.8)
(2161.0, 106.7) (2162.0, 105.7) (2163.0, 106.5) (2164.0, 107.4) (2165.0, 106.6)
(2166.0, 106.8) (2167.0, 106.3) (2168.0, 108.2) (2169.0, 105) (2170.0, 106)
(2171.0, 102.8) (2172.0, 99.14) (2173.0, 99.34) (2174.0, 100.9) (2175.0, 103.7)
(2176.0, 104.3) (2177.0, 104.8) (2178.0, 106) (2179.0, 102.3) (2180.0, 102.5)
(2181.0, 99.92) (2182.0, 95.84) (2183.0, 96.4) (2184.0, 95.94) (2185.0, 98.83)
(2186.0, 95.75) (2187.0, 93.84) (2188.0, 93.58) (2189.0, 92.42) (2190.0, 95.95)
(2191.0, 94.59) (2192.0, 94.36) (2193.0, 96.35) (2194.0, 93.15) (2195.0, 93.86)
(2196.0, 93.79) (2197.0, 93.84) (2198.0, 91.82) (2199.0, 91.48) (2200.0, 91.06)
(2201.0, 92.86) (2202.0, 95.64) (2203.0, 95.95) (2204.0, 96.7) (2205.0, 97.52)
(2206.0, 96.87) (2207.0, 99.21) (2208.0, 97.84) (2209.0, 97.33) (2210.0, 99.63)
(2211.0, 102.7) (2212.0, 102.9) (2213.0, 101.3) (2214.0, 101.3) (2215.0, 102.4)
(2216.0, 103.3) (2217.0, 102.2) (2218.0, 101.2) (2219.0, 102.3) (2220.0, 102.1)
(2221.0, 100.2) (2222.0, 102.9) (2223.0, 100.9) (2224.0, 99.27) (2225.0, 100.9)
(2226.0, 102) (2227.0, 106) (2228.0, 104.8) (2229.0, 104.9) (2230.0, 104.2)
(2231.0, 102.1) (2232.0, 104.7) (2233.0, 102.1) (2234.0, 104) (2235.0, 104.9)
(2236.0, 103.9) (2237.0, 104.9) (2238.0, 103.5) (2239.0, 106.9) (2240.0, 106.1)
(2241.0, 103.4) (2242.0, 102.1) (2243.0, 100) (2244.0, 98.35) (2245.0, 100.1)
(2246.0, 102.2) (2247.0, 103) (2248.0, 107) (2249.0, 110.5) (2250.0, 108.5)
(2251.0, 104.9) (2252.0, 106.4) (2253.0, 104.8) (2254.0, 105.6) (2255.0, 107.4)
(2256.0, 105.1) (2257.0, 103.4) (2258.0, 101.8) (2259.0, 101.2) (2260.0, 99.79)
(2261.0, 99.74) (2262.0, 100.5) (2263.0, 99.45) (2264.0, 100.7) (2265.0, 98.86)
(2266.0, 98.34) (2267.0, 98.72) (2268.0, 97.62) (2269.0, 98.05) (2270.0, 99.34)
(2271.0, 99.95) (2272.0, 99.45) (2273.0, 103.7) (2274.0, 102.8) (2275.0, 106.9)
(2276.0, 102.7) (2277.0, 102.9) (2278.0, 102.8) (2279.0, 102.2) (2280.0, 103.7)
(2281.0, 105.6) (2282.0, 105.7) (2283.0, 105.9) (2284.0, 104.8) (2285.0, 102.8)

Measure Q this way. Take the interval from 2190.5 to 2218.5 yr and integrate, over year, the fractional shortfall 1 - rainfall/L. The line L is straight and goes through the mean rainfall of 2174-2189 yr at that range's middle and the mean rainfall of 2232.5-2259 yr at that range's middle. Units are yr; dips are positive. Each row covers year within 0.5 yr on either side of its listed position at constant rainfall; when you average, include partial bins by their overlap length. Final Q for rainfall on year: 1.1 yr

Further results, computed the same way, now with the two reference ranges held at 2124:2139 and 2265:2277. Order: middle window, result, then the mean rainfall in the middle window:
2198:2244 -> 1.0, 101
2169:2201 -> 2.2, 97.6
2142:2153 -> 0.5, 102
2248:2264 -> -0.4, 104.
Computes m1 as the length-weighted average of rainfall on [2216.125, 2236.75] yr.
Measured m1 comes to 103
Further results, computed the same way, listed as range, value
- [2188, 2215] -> 96.2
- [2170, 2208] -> 97.2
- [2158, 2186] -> 103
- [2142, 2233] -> 101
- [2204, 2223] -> 101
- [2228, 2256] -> 104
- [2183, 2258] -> 100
